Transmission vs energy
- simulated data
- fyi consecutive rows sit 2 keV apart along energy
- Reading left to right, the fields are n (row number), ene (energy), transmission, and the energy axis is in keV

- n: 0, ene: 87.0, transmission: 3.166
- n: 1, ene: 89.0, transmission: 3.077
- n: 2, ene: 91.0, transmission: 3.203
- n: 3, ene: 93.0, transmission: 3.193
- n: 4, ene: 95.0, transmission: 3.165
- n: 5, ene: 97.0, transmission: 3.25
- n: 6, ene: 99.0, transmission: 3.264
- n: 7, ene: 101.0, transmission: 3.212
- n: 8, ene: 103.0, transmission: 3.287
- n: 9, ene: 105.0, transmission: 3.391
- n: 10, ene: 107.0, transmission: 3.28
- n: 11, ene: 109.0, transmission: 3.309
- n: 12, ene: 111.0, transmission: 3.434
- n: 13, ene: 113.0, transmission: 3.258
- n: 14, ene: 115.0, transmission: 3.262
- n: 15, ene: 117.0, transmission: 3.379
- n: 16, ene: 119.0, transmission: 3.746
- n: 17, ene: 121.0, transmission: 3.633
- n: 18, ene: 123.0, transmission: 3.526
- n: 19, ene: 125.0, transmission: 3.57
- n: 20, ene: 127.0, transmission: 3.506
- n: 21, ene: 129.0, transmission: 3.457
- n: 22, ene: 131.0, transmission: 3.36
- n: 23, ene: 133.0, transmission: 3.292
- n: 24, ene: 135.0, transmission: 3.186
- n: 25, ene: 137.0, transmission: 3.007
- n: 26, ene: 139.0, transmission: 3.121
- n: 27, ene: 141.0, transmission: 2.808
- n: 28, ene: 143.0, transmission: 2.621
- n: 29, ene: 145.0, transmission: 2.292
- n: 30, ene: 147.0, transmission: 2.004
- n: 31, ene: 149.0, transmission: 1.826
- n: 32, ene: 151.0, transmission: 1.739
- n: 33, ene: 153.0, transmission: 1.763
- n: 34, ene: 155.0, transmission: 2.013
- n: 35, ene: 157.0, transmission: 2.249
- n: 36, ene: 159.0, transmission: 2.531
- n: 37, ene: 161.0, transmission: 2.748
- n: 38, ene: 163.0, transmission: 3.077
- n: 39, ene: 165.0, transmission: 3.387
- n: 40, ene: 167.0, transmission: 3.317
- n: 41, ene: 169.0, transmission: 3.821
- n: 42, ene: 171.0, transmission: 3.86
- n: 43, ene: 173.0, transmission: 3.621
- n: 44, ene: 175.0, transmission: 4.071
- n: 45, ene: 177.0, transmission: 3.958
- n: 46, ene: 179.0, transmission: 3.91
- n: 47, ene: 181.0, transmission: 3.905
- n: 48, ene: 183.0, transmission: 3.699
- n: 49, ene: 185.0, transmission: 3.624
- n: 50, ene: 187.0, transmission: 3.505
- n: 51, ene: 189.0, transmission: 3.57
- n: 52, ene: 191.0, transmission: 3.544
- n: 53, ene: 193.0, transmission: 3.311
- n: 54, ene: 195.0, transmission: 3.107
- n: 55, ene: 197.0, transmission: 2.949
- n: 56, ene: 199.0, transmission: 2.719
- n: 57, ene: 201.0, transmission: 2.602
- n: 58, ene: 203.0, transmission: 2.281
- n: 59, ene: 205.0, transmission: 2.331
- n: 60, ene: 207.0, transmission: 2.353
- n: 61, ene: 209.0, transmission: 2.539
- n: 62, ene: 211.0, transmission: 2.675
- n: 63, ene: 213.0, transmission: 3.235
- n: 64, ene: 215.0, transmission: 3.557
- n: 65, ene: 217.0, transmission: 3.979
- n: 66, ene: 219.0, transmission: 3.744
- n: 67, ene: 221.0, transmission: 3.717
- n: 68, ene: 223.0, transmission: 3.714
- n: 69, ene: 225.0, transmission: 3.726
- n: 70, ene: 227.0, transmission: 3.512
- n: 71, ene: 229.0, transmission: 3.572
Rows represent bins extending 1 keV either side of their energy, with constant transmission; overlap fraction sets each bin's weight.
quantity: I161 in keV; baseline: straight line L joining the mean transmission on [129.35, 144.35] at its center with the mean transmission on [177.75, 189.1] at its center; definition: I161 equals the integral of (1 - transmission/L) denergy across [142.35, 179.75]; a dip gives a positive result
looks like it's 6.0 keV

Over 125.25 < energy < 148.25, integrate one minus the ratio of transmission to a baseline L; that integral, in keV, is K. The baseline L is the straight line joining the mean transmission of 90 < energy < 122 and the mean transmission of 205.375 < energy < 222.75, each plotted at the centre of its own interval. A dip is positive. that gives 2.2 keV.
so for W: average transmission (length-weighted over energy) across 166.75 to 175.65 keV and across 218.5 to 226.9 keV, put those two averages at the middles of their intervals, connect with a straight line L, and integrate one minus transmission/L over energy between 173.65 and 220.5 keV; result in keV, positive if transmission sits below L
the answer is 5.73 keV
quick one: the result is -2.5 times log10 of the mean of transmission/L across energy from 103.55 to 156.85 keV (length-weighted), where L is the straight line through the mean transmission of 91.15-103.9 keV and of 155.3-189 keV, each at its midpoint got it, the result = 0.11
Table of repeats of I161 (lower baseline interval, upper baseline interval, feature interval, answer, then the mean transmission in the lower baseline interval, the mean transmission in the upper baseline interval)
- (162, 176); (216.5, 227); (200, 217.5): 4.3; 3.59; 3.74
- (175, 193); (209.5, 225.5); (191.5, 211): 4.9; 3.71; 3.51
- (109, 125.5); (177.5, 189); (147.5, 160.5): 5.6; 3.46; 3.72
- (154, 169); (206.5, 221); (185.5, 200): -0.9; 2.83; 3.22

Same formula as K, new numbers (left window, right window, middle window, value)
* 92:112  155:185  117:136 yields -0.9 keV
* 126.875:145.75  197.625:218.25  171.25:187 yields -4.7 keV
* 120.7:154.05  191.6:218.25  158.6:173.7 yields -2.3 keV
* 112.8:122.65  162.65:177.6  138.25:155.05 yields 6.2 keV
